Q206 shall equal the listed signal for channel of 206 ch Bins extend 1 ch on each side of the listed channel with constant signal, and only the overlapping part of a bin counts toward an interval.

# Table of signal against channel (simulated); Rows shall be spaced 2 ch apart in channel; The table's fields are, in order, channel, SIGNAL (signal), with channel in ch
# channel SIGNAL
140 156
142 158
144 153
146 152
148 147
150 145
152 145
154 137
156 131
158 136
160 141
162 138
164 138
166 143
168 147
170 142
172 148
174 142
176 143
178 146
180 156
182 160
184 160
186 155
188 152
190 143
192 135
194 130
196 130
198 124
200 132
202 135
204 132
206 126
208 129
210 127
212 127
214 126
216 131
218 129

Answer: 126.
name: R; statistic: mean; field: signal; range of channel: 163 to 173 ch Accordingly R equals 144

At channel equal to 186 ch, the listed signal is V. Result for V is 155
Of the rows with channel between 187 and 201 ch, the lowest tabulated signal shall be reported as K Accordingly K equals 124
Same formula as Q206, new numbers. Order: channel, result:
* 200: 132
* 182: 160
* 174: 142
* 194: 130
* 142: 158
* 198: 124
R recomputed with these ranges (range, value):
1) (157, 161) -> 138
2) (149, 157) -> 140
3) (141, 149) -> 152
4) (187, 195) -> 140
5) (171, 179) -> 145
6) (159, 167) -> 140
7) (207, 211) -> 128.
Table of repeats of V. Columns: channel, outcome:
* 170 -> 142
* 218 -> 129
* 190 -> 143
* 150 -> 145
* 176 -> 143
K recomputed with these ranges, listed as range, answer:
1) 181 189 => 152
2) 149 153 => 145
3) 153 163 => 131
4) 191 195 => 130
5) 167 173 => 142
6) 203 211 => 126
